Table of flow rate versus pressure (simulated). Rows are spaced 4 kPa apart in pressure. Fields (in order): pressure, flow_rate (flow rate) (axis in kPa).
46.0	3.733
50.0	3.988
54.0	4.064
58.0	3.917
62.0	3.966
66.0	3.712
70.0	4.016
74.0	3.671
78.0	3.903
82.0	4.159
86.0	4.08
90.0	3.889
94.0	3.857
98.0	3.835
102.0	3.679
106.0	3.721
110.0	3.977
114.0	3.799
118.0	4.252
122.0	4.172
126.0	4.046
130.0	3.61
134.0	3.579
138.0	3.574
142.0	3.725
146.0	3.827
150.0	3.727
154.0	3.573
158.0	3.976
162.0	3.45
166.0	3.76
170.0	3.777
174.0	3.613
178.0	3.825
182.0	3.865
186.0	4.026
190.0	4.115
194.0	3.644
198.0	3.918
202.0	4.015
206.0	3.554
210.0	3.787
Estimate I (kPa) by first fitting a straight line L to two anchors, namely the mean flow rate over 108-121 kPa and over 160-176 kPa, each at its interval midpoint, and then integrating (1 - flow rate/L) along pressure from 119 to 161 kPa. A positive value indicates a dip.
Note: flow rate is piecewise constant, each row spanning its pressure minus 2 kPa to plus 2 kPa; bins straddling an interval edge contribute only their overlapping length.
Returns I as 0.7 kPa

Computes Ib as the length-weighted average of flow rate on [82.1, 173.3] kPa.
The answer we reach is 3.82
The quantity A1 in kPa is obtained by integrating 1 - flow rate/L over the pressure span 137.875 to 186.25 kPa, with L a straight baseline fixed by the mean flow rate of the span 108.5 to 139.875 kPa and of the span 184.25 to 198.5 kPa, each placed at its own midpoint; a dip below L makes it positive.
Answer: 2.0 kPa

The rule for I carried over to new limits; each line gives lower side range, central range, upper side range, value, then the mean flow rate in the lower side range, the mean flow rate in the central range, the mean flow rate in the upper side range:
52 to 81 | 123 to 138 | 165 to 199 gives 0.4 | 3.9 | 3.75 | 3.84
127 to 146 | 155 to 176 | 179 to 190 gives 0.7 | 3.67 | 3.71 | 3.97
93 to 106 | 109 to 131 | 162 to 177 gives -1.4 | 3.77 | 3.99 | 3.69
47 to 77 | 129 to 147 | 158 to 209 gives 0.9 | 3.9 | 3.66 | 3.8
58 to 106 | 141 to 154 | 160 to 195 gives 0.3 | 3.88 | 3.73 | 3.79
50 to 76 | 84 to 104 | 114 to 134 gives 0.3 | 3.9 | 3.87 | 3.95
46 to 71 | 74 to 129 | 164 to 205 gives -0.5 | 3.92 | 3.94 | 3.85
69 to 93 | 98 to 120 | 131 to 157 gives -0.3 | 3.95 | 3.88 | 3.68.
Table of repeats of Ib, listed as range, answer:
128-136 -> 3.59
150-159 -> 3.74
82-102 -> 3.92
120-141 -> 3.79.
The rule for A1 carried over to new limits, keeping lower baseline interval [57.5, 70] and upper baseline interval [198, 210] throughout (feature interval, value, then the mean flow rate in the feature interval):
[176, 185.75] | -0.1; 3.88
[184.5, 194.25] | -0.4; 3.97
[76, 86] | -0.4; 4.04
